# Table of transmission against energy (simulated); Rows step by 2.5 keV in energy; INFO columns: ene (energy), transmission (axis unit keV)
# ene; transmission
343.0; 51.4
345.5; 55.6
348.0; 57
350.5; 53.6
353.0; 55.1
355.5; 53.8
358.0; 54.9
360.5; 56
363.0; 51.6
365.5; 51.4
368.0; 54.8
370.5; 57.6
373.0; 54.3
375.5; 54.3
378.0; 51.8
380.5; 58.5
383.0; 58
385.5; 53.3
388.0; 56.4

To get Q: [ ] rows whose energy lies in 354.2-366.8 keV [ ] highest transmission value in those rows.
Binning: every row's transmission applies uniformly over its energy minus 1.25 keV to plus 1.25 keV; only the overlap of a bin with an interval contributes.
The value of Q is 56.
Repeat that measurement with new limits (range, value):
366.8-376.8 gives 57.6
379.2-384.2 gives 58.5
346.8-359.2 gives 57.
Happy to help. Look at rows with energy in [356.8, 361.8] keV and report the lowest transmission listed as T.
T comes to 54.9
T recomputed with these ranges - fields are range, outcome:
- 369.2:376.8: 54.3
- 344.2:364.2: 51.6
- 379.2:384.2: 58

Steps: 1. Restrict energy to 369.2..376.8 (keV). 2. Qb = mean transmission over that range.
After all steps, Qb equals 55.4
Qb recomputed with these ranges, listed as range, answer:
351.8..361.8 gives 54.9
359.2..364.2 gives 53.8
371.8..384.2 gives 55.4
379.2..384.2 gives 58.2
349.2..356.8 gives 54.2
